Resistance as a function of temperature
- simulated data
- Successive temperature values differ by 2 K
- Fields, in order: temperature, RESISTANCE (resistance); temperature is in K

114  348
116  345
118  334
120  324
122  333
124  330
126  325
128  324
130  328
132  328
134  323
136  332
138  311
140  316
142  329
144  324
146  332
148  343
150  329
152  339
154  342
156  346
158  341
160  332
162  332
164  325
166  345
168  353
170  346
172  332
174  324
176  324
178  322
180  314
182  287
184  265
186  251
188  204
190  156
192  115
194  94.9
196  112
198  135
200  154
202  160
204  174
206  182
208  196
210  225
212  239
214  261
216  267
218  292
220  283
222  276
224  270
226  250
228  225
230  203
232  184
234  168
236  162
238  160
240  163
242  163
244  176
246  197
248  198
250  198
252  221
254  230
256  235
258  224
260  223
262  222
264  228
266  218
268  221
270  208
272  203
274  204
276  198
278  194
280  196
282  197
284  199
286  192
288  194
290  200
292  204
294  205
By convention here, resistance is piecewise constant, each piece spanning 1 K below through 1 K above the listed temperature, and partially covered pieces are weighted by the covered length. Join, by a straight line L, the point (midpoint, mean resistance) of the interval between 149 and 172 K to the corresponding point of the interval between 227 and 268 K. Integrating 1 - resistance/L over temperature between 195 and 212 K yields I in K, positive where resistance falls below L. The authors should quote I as 6.1 K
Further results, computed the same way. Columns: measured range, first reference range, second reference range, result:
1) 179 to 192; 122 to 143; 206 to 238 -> 1.6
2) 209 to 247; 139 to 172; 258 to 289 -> 5.7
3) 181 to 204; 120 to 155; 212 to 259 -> 7.9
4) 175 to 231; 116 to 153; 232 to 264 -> 5.5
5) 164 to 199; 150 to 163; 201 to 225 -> 5.2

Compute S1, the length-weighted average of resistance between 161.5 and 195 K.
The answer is 275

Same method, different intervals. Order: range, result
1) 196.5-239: 211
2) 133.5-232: 269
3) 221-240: 208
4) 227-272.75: 201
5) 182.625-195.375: 182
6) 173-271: 216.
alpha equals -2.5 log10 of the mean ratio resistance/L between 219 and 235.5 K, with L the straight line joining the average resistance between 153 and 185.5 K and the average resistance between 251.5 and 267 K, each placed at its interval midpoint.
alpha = 0.14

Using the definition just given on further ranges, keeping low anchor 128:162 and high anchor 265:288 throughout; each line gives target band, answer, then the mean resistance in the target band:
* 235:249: 0.33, 174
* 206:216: 0.16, 229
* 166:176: -0.11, 338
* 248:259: 0.03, 219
